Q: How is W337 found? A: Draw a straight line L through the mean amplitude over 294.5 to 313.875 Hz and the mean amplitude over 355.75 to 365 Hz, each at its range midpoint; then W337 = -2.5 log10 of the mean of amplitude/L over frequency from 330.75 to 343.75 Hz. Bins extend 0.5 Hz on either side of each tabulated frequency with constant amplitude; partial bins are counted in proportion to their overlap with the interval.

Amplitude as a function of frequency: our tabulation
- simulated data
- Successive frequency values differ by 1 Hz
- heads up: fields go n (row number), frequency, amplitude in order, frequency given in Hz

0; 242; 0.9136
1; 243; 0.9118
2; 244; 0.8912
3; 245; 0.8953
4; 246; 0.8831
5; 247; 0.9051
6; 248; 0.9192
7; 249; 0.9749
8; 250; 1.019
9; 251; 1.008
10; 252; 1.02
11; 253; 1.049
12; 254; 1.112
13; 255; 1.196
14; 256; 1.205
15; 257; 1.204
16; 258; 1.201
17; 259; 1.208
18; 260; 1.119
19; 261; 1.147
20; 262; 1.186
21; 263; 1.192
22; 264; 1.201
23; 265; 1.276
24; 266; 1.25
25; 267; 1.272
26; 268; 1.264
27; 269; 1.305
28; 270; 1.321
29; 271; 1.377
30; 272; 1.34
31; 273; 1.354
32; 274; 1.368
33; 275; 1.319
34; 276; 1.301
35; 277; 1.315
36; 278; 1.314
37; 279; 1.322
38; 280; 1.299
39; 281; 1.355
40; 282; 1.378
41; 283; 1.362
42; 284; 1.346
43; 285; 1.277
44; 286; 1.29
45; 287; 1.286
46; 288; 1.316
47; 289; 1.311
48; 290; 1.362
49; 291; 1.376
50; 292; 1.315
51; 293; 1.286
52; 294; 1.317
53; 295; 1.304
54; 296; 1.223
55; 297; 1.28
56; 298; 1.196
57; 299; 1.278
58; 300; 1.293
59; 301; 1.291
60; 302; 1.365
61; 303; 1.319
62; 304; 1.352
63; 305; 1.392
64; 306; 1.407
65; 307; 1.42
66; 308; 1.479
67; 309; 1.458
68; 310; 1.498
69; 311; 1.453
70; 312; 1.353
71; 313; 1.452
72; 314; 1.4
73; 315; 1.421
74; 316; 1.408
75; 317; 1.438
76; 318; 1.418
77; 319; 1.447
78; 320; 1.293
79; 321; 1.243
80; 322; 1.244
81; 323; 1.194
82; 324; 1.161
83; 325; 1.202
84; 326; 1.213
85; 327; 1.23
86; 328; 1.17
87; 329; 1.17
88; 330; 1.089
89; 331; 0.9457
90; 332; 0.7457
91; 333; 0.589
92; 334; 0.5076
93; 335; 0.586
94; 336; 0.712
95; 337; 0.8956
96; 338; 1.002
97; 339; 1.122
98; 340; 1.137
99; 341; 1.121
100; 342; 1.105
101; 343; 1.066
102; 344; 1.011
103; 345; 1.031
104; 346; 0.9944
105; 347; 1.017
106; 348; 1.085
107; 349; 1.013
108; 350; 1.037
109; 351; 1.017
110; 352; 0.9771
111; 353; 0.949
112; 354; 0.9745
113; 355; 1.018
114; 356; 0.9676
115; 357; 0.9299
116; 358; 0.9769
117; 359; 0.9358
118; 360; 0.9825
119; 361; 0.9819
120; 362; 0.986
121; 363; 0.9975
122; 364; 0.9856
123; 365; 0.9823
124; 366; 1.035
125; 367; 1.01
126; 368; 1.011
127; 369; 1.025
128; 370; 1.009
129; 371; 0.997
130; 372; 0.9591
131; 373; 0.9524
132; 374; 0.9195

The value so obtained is 0.26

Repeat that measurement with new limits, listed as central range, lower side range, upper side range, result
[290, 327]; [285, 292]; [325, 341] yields -0.16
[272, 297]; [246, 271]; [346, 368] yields -0.19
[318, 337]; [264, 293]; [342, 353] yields 0.07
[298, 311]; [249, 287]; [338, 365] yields -0.20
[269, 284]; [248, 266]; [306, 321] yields -0.09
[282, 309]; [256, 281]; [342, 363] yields -0.13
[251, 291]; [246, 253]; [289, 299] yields -0.12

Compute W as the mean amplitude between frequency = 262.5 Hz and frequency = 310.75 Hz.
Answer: 1.32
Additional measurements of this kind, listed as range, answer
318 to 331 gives 1.22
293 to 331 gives 1.32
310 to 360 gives 1.09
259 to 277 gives 1.27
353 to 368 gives 0.983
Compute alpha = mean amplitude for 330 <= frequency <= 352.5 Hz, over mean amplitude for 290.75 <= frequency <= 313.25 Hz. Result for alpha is 0.7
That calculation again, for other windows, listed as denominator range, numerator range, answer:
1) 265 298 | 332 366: 0.73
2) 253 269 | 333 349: 0.79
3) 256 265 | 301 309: 1.17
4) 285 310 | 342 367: 0.75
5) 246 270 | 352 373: 0.86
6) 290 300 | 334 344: 0.74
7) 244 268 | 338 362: 0.92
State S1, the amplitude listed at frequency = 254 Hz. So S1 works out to 1.112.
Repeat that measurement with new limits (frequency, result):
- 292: 1.315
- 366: 1.035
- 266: 1.25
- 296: 1.223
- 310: 1.498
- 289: 1.311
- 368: 1.011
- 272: 1.34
